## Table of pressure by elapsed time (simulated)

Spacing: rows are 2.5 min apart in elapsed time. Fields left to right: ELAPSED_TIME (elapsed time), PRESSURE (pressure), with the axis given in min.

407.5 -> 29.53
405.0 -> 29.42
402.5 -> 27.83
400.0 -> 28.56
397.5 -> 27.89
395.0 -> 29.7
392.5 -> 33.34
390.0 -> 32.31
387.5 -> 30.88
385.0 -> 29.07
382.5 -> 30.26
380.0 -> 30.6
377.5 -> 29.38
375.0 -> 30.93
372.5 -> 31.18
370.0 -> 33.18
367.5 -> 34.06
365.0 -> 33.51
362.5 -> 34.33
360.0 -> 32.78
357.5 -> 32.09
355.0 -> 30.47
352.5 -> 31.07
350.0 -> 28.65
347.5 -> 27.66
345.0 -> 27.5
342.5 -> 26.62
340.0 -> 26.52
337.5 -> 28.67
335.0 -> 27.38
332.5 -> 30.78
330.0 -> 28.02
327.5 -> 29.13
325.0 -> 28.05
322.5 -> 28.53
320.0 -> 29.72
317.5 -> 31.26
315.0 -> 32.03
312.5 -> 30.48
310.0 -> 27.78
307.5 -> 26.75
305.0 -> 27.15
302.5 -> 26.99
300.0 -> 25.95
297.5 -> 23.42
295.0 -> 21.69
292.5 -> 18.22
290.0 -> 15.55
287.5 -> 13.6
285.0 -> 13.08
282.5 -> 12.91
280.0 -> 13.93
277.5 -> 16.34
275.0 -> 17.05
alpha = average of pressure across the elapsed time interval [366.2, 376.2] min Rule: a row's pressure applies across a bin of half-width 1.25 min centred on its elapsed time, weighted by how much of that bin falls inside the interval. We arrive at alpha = 32.4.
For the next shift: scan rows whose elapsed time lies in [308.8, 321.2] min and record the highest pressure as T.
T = 32.03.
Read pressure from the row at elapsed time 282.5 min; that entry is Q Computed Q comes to 12.91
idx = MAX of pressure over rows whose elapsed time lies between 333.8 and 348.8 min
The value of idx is 28.67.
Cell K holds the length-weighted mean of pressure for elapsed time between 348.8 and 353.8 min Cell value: 29.9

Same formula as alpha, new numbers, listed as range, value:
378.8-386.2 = 30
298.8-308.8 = 26.7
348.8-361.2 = 31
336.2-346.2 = 27.3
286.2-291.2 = 14.6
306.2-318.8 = 29.7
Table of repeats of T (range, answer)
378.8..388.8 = 30.88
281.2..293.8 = 18.22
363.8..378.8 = 34.06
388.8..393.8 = 33.34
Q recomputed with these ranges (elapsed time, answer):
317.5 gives 31.26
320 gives 29.72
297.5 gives 23.42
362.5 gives 34.33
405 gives 29.42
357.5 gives 32.09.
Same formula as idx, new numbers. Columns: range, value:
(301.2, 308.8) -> 27.15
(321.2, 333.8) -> 30.78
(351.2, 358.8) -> 32.09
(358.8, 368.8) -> 34.33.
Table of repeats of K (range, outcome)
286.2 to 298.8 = 18.5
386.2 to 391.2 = 31.6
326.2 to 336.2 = 28.8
